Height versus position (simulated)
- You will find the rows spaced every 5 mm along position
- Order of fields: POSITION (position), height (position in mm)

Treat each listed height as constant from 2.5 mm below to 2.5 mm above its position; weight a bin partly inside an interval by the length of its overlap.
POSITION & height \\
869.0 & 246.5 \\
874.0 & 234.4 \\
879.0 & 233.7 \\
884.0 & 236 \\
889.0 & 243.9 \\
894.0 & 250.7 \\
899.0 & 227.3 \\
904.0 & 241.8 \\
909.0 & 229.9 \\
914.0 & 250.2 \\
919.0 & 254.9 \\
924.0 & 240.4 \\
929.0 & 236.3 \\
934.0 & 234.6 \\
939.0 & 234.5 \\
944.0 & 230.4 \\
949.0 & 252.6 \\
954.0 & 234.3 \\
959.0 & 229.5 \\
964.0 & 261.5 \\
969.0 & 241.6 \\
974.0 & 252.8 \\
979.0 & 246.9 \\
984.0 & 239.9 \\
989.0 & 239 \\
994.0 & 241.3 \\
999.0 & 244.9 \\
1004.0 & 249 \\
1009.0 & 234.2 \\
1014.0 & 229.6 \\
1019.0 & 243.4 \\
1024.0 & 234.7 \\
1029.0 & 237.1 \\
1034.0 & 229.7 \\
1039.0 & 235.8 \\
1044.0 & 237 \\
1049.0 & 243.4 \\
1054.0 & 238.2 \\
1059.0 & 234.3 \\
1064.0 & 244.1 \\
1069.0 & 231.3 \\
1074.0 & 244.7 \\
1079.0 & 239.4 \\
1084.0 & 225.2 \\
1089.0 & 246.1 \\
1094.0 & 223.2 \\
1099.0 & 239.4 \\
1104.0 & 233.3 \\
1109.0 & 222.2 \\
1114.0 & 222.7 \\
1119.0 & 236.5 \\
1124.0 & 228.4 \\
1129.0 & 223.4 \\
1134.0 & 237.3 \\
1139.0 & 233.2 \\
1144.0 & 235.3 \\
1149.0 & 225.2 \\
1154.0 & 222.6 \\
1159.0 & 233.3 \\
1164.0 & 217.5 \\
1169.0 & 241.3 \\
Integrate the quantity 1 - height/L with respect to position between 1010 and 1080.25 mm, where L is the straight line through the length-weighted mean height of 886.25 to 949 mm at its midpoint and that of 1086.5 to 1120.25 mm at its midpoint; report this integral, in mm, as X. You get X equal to -0.9 mm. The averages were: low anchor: 240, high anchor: 232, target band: 237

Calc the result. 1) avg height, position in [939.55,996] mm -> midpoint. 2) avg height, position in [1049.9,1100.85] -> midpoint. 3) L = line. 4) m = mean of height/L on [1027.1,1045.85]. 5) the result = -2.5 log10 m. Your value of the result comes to 0.019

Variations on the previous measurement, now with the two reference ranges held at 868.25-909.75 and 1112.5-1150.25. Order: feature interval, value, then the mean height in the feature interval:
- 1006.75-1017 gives 0.009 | 232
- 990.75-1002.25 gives -0.038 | 243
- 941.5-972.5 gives -0.027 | 242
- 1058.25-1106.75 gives -0.018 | 236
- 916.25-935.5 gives -0.022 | 242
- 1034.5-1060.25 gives -0.019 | 237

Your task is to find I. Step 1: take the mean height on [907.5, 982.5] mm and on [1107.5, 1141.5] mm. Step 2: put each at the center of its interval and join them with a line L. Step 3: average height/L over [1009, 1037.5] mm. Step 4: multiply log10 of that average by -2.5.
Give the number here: 0.008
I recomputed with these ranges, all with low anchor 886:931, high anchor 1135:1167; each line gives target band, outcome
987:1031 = -0.01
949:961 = 0.01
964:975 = -0.05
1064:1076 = -0.03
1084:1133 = 0.00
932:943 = 0.03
